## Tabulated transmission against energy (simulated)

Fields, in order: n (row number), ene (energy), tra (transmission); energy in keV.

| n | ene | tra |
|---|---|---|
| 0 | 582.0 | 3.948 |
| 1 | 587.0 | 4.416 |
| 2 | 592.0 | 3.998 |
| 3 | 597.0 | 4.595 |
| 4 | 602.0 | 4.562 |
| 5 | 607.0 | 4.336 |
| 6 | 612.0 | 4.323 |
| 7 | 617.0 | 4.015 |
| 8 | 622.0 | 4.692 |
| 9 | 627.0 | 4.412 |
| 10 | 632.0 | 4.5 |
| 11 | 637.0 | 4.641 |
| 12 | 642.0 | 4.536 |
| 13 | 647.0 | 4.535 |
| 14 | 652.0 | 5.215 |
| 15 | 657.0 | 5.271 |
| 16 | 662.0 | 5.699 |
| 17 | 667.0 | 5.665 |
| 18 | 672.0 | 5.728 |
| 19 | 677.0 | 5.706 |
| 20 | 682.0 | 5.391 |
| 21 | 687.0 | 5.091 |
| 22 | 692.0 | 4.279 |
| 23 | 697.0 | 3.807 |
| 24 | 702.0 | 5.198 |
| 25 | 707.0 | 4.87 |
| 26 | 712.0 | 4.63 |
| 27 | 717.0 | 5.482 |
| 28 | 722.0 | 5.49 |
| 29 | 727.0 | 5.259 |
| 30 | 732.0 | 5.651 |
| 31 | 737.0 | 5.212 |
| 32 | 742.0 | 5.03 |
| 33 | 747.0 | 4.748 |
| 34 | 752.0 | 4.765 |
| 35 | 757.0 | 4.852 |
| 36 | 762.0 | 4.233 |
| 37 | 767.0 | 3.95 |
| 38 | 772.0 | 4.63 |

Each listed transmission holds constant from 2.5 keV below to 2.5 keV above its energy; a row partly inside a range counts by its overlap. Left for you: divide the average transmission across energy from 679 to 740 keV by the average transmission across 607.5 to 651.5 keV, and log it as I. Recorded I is 1.12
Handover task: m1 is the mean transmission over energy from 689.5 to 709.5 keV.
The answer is 4.54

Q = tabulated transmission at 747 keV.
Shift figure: 4.748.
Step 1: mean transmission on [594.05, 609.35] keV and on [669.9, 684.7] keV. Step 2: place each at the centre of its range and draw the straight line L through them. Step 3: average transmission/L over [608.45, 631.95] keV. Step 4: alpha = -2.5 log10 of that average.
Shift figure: 0.09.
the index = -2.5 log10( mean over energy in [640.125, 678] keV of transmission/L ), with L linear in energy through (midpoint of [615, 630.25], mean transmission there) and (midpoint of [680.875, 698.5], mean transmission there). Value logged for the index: -0.17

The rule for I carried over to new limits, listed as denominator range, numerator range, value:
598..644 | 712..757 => 1.16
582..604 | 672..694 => 1.20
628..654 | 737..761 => 1.04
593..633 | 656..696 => 1.20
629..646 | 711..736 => 1.17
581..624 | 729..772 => 1.11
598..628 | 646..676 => 1.23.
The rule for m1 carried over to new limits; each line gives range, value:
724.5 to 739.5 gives 5.37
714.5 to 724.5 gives 5.49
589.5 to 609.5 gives 4.37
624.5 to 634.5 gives 4.46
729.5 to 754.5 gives 5.08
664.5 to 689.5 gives 5.52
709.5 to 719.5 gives 5.06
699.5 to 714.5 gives 4.9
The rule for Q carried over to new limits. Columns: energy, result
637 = 4.641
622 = 4.692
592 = 3.998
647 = 4.535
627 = 4.412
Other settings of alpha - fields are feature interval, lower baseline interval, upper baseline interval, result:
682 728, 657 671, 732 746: 0.10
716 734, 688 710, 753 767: -0.20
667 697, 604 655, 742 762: -0.12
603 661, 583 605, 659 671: 0.10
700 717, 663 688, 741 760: 0.05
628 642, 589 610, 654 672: 0.11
